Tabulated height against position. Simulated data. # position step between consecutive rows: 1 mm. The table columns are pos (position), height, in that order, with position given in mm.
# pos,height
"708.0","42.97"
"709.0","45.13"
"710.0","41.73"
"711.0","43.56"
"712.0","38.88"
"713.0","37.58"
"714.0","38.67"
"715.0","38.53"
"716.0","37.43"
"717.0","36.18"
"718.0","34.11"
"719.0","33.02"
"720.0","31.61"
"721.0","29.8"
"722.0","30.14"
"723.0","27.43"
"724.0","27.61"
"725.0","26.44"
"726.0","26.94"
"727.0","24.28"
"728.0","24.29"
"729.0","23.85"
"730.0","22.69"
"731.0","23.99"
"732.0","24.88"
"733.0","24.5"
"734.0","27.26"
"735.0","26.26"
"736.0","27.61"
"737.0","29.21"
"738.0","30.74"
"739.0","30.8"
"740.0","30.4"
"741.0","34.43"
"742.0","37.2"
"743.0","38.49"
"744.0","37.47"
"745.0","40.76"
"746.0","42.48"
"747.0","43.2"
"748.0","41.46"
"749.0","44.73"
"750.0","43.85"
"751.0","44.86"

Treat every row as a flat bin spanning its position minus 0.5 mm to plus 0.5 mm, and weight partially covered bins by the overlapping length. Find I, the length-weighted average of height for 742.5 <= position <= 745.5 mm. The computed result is 38.9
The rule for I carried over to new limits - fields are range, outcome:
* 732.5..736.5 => 26.4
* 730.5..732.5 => 24.4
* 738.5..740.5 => 30.6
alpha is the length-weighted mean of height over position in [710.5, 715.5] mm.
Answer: 39.4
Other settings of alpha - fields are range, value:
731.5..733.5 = 24.7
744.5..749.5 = 42.5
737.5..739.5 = 30.8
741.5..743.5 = 37.8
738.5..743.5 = 34.3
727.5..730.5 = 23.6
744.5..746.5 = 41.6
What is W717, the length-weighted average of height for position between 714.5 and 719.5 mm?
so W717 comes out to 35.9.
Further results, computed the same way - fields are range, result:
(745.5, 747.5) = 42.8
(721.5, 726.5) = 27.7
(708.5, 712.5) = 42.3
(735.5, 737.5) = 28.4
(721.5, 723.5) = 28.8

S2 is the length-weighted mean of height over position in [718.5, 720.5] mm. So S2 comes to 32.3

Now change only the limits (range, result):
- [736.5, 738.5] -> 30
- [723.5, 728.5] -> 25.9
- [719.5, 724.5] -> 29.3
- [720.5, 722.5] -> 30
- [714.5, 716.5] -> 38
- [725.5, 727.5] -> 25.6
